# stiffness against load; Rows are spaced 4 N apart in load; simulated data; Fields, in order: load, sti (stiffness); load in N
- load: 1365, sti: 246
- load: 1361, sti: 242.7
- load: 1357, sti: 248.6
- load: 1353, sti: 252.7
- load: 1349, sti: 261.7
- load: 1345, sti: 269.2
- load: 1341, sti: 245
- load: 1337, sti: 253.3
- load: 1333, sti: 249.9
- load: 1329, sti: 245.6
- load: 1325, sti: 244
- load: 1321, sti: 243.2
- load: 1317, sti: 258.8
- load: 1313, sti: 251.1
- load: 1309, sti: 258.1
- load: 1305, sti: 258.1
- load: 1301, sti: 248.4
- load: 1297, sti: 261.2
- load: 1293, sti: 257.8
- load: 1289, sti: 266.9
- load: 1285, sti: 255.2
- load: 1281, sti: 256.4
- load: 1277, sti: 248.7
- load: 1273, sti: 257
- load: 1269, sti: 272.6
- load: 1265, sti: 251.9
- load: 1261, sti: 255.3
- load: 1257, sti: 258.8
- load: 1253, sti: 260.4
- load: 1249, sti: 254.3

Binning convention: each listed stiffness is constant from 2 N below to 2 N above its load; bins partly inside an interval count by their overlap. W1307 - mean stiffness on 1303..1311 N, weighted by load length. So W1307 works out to 258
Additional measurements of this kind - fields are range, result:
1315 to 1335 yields 248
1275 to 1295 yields 257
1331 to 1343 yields 249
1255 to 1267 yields 255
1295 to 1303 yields 255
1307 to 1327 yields 251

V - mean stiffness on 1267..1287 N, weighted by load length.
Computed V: 258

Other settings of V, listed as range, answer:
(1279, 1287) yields 256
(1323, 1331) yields 245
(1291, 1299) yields 260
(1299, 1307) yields 253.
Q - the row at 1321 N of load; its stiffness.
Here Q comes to 243.2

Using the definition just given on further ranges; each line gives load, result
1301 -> 248.4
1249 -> 254.3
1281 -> 256.4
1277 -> 248.7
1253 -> 260.4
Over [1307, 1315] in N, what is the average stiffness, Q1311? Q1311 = 255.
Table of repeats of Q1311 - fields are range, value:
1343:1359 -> 258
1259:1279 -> 257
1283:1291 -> 261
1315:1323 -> 251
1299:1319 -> 255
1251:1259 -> 260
